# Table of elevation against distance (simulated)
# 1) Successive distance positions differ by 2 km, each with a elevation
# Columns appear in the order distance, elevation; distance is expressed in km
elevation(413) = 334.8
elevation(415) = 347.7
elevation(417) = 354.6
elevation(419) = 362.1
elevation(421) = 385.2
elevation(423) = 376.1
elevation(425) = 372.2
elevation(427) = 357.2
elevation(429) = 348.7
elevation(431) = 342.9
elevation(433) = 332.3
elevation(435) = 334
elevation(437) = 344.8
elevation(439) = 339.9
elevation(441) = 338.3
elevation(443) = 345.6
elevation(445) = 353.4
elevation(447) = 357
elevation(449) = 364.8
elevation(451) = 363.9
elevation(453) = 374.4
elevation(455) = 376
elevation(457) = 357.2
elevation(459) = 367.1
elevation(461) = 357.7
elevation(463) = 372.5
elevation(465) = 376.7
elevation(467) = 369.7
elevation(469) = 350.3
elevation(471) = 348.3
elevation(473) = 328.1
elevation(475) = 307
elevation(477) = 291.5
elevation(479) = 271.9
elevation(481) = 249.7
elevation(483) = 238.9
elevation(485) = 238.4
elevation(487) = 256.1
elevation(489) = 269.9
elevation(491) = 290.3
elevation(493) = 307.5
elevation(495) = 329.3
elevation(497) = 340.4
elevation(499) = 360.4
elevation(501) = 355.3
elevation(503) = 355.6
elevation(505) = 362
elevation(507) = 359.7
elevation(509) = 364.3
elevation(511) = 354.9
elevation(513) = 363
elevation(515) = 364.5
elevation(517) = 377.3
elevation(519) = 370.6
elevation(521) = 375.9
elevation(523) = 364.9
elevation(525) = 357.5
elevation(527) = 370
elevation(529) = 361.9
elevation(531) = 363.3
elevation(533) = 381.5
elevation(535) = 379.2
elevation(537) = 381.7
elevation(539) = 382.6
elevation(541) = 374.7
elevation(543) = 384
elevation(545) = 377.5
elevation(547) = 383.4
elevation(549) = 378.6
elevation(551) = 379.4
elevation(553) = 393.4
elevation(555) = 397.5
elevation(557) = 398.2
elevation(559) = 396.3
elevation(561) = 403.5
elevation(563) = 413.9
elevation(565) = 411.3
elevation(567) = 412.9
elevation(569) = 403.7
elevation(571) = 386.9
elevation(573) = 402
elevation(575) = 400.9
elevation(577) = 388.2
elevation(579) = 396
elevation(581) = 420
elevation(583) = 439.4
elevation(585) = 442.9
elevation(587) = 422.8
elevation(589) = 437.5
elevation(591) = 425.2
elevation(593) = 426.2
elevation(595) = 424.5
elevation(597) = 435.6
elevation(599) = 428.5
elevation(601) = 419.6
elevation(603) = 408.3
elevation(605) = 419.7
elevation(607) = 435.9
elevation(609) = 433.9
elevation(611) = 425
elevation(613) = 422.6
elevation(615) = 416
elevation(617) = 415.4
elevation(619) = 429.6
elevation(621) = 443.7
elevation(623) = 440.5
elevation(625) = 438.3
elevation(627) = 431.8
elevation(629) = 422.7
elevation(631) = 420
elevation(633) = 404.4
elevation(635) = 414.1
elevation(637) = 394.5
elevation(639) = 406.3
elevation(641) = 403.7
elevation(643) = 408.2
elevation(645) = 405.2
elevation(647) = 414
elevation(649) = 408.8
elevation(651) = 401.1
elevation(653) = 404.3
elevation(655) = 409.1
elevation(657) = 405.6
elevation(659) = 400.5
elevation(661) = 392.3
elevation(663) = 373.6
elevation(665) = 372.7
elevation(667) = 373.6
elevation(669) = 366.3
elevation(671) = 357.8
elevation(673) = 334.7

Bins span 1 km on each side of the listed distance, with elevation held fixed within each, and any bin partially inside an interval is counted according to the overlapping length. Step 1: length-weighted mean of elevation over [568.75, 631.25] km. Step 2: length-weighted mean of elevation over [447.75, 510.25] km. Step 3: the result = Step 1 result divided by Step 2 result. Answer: 1.3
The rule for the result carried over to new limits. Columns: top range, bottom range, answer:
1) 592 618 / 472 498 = 1.48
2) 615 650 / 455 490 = 1.32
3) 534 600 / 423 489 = 1.21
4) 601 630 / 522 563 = 1.12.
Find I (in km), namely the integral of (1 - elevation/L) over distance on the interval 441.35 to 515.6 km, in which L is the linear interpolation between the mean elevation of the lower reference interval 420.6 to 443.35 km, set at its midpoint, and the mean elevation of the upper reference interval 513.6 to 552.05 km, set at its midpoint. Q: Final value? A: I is 5.4 km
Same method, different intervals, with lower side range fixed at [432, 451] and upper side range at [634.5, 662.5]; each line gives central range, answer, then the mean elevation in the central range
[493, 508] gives 0.6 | 349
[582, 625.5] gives -4.1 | 429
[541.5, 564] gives -0.8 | 391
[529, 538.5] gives -0.1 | 375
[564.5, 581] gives -0.8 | 401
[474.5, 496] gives 4.9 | 277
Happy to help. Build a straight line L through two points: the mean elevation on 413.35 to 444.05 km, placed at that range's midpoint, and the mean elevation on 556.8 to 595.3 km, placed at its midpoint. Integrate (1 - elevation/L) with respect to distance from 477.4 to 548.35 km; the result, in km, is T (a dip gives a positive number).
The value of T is 8.1 km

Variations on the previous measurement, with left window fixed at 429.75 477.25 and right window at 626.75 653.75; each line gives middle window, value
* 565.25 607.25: -2.68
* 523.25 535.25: 0.21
